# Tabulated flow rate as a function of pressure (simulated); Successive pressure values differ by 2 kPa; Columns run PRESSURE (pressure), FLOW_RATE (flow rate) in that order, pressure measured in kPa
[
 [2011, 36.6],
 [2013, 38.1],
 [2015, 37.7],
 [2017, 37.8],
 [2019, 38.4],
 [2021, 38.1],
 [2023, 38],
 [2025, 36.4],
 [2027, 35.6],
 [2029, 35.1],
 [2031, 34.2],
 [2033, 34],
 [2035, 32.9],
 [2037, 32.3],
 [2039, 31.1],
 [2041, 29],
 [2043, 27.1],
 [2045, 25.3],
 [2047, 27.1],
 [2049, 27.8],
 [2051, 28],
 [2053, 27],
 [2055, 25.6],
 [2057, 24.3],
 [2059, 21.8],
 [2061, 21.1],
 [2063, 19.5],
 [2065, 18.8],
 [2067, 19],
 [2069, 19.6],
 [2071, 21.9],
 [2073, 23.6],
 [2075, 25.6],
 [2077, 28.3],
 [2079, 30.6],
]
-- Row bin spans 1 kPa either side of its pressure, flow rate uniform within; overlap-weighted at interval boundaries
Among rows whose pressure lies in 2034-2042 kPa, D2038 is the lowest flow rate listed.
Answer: 29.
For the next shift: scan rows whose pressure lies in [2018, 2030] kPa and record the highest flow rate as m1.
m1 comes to 38.4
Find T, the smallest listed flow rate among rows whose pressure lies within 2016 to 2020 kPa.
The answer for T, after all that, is 37.8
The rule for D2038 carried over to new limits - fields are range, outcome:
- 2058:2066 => 18.8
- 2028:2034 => 34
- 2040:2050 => 25.3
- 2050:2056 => 25.6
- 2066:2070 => 19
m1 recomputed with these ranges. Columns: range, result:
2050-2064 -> 28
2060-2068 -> 21.1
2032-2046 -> 34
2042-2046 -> 27.1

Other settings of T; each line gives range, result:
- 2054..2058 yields 24.3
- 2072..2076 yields 23.6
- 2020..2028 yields 35.6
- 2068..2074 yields 19.6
